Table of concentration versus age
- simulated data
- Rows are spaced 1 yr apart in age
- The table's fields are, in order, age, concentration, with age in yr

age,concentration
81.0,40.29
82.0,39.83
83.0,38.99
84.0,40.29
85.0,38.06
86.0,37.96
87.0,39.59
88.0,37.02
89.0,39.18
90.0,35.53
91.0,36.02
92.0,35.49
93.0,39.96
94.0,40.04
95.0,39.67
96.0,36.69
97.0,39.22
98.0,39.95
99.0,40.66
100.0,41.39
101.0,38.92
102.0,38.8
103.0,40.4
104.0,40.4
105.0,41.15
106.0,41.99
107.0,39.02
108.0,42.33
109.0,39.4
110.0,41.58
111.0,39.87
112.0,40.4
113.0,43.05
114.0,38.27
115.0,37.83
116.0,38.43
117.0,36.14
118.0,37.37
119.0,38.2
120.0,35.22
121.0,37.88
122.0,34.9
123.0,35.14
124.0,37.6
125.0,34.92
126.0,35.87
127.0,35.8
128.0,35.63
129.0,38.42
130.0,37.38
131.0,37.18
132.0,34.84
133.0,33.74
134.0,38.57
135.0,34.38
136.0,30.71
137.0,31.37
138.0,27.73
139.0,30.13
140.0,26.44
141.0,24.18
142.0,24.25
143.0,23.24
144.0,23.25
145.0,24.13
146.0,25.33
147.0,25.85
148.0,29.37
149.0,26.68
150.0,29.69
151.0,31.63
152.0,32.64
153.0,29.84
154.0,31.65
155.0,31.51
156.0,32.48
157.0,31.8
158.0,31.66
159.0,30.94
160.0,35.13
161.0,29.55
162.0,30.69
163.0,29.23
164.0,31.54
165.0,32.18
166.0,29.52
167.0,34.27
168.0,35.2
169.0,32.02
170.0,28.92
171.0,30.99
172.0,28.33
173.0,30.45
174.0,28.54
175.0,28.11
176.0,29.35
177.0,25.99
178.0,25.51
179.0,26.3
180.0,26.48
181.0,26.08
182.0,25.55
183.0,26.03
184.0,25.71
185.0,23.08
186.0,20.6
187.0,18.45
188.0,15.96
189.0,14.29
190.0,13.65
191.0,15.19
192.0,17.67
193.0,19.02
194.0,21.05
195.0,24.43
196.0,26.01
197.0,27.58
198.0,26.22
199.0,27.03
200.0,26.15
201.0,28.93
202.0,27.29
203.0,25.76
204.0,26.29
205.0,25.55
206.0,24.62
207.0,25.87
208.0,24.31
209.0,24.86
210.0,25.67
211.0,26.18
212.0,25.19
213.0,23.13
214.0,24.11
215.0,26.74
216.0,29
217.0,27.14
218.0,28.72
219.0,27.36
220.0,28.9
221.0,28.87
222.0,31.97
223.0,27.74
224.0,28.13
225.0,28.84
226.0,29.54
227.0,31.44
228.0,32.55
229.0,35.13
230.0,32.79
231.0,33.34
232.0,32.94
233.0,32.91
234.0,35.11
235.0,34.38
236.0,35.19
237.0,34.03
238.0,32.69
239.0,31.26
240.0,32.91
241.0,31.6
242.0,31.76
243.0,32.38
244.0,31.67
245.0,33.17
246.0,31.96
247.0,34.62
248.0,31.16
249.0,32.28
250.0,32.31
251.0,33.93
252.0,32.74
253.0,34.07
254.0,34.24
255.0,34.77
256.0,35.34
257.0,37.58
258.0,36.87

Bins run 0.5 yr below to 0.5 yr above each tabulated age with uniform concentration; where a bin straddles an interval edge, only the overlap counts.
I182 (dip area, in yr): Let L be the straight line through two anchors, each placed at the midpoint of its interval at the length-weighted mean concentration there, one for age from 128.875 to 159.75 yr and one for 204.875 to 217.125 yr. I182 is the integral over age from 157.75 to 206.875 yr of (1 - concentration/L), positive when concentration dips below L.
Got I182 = 2.43 yr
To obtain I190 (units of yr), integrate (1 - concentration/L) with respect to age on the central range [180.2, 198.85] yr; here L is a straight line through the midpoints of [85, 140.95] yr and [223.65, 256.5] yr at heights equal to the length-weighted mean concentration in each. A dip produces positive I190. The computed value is 7.0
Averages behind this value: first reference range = 37.3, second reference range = 32.8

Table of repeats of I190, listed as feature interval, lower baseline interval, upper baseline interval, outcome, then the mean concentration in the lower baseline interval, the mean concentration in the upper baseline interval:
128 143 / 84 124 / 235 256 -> 2.2 yr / 38.8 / 33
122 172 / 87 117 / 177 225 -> 2.0 yr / 39.4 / 24.7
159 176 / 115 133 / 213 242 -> 1.6 yr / 36.5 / 30.8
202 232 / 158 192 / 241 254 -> 2.2 yr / 26.7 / 32.7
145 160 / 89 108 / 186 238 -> 1.4 yr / 39.3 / 26.7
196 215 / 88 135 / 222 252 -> 4.5 yr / 38.2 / 32.3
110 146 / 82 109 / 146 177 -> 1.0 yr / 39.2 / 30.5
